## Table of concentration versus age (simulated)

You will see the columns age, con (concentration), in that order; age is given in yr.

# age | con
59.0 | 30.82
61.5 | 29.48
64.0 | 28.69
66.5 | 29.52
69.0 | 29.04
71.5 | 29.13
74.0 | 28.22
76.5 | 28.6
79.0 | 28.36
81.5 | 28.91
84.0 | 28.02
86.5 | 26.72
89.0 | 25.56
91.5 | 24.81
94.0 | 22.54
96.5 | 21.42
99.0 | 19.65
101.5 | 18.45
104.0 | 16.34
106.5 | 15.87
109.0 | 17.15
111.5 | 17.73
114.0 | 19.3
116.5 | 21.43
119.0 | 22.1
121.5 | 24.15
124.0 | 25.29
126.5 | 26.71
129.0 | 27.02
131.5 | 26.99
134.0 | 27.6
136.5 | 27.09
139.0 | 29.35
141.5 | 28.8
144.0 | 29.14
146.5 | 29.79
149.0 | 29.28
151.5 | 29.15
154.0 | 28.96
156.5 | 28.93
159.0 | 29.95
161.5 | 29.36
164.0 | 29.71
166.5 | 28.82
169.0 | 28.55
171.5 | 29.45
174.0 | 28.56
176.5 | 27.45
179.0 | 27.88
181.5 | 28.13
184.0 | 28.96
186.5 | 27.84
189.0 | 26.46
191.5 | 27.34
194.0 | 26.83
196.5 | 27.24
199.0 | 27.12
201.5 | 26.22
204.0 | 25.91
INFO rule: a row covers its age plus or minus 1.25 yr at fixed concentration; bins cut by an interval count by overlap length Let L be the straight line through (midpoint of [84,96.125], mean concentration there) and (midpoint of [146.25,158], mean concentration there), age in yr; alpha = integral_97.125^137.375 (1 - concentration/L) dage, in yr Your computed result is 7.4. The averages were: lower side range 25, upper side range 29.2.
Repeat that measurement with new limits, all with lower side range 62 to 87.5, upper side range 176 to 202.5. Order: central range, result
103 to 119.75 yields 5.8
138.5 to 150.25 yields -0.6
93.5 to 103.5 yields 2.9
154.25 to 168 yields -0.8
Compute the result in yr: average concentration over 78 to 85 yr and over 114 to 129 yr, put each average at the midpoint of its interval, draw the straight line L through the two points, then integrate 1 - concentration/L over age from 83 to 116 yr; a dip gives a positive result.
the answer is 6.8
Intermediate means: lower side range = 28.4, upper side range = 23.8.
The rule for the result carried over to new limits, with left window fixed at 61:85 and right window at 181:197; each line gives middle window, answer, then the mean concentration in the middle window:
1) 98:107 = 3.42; 17.7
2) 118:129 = 1.30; 24.9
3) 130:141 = 0.12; 27.8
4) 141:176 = -1.62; 29.1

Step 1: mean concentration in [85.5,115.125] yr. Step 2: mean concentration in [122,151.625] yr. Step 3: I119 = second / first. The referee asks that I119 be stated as 1.37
